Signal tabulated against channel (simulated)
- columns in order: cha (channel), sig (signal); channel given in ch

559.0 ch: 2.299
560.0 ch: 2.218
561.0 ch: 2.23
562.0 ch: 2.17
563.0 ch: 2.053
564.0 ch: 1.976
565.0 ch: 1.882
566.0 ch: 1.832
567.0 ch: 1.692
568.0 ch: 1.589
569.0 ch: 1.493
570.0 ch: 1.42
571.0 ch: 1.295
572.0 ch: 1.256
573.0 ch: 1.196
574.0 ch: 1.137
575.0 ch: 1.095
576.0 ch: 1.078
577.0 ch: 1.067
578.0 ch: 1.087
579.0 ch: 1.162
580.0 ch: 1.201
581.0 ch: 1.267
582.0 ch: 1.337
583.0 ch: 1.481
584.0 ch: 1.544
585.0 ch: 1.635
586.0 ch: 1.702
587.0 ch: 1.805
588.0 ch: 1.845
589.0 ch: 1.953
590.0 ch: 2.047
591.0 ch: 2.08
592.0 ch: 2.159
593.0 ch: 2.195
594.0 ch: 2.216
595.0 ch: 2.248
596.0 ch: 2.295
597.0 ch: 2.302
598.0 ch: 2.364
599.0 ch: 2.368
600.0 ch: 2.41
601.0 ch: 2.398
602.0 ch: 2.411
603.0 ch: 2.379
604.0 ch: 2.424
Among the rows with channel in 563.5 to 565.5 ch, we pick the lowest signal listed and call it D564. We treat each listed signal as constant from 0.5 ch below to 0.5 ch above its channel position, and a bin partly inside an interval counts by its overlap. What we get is 1.882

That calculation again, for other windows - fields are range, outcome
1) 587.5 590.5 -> 1.845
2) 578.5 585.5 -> 1.162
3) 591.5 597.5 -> 2.159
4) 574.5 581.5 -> 1.067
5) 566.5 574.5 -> 1.137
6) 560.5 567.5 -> 1.692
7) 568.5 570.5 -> 1.42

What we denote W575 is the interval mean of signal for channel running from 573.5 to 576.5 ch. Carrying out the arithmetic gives 1.1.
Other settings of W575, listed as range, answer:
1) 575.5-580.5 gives 1.12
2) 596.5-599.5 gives 2.34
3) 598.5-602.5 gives 2.4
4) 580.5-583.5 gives 1.36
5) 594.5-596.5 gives 2.27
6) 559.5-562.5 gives 2.21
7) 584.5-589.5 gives 1.79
